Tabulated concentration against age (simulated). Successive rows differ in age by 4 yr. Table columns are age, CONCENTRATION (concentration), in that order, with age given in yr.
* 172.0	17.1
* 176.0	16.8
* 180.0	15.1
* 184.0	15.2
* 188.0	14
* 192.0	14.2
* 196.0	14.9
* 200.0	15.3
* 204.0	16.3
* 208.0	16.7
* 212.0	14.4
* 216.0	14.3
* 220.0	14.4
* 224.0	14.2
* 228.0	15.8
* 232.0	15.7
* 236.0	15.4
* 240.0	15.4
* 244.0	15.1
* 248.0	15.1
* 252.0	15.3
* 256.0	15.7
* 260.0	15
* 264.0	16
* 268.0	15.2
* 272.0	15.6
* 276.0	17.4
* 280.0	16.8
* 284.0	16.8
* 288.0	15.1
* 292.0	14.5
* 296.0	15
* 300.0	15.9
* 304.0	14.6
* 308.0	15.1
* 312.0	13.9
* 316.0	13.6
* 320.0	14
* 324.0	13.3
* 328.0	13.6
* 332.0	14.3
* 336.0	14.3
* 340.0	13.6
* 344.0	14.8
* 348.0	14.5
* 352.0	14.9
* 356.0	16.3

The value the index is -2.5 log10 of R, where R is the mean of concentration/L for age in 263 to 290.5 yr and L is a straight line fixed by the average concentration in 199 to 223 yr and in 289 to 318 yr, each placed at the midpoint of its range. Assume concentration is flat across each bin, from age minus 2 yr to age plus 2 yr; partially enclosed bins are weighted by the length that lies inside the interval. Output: -0.09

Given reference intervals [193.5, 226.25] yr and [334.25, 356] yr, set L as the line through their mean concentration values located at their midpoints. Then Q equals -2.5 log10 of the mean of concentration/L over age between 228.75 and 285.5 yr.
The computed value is -0.060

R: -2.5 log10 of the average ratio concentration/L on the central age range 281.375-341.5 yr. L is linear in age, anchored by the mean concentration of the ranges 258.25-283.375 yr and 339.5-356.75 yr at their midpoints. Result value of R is 0.06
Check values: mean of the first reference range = 16.1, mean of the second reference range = 14.8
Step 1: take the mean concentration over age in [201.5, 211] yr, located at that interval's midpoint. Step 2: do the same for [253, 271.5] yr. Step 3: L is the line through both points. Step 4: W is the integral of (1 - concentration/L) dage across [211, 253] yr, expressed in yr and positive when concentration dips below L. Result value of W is 2.3 yr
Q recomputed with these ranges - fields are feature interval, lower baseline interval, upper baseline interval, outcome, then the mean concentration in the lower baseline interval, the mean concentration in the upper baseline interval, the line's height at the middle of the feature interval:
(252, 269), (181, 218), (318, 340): -0.07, 15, 13.9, 14.5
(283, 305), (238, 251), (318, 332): -0.07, 15.2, 13.7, 14.3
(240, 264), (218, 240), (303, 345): -0.03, 15.1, 14.1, 14.9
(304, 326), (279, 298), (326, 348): 0.06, 15.6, 14.2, 14.8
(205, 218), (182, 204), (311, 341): -0.04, 14.9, 13.8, 14.7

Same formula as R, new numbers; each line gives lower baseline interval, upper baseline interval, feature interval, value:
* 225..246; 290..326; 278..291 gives -0.09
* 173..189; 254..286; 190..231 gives 0.04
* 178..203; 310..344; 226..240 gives -0.08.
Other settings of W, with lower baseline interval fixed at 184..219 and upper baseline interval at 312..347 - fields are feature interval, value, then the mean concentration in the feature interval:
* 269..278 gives -1.21 yr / 16.4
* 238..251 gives -0.49 yr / 15.2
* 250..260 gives -0.57 yr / 15.4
